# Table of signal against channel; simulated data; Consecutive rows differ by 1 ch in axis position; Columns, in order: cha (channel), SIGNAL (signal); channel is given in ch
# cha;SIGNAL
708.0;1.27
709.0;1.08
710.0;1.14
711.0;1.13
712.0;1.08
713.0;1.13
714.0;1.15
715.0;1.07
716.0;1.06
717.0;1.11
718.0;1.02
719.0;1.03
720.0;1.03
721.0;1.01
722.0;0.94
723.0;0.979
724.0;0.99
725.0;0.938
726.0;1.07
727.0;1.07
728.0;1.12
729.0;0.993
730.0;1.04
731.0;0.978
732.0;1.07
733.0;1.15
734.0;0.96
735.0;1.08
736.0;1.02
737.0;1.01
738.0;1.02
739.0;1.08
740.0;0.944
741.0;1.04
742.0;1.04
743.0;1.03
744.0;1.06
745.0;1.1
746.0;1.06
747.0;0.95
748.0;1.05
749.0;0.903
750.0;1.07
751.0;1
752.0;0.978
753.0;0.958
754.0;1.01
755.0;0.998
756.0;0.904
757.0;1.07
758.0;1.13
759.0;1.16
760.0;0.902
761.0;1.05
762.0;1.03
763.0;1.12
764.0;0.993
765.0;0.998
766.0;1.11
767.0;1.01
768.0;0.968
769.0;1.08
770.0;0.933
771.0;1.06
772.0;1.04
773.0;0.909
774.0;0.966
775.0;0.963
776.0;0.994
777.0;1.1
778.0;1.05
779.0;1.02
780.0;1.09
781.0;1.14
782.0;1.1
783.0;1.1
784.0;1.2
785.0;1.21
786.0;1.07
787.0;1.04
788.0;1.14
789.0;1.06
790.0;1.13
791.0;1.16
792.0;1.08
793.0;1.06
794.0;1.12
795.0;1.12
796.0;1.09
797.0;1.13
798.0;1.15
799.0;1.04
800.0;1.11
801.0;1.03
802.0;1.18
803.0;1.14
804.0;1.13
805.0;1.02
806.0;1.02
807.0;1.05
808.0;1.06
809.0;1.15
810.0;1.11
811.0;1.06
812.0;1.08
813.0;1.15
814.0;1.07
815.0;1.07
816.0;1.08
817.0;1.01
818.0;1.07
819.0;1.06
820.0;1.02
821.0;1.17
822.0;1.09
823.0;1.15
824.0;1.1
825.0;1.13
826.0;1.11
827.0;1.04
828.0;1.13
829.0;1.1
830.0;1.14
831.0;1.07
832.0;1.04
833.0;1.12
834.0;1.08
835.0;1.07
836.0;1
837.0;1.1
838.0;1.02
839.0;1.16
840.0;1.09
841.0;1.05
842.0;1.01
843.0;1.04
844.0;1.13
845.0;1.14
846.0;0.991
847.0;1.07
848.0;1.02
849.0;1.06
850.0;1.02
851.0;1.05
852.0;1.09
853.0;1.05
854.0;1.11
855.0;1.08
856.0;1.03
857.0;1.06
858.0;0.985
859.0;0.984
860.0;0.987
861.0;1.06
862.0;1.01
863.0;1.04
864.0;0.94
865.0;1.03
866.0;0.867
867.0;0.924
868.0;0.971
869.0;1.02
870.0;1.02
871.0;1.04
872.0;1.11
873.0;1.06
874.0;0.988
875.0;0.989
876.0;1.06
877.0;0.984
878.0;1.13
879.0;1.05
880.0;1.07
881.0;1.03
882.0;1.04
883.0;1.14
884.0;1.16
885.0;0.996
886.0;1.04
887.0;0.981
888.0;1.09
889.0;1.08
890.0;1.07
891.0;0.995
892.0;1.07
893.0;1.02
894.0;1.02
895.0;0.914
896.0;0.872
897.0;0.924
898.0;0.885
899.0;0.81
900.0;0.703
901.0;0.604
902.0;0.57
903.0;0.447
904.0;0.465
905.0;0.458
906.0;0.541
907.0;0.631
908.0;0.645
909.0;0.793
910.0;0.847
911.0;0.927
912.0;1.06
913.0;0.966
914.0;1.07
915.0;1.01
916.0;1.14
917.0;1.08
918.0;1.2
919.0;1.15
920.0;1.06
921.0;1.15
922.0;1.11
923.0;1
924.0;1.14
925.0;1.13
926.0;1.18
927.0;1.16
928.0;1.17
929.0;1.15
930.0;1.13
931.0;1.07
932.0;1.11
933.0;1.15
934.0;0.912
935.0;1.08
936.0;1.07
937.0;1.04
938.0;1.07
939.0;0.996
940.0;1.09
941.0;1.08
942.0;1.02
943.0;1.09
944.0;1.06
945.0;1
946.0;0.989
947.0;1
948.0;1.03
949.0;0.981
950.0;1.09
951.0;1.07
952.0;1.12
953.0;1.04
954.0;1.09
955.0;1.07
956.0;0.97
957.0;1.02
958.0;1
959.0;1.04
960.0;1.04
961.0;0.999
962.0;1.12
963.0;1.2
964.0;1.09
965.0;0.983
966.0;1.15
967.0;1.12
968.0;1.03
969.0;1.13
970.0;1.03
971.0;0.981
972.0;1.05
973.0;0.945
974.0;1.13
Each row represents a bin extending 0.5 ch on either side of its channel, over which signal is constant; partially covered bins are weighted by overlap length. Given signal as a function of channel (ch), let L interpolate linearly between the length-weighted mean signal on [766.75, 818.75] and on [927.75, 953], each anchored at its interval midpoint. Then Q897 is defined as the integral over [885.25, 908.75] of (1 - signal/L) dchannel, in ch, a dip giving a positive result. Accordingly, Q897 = 5.4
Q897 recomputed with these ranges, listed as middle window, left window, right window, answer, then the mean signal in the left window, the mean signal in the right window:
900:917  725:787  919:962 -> 4.7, 1.04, 1.07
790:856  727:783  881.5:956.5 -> -4.6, 1.03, 0.988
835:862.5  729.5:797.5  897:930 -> -2.2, 1.05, 0.918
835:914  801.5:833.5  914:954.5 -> 8.5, 1.09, 1.08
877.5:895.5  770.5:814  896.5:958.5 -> -0.7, 1.08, 0.978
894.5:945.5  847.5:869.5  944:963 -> 3.7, 1.02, 1.04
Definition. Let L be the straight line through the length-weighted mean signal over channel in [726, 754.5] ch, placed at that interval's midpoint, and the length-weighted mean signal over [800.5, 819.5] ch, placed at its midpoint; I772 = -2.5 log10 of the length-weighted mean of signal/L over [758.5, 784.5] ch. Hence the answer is 0.011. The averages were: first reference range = 1.03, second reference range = 1.08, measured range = 1.04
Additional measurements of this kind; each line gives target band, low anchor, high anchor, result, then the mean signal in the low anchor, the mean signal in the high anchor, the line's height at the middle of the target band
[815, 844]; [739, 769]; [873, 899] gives -0.061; 1.02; 1.02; 1.02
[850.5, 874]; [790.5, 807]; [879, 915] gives -0.066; 1.1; 0.888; 0.962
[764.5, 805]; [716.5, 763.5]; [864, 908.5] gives -0.085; 1.03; 0.921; 0.995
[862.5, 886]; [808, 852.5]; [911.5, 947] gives 0.053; 1.08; 1.08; 1.08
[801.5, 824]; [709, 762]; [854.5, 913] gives -0.109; 1.04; 0.937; 0.984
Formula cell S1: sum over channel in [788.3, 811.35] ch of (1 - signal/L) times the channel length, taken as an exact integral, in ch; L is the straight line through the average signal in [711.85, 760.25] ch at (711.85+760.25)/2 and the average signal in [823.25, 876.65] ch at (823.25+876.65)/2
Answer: -1.2 ch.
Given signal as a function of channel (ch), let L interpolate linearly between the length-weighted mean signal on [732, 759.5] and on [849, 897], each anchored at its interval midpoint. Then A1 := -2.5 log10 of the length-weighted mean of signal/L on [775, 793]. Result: -0.07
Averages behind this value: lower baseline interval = 1.03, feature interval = 1.09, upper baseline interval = 1.03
